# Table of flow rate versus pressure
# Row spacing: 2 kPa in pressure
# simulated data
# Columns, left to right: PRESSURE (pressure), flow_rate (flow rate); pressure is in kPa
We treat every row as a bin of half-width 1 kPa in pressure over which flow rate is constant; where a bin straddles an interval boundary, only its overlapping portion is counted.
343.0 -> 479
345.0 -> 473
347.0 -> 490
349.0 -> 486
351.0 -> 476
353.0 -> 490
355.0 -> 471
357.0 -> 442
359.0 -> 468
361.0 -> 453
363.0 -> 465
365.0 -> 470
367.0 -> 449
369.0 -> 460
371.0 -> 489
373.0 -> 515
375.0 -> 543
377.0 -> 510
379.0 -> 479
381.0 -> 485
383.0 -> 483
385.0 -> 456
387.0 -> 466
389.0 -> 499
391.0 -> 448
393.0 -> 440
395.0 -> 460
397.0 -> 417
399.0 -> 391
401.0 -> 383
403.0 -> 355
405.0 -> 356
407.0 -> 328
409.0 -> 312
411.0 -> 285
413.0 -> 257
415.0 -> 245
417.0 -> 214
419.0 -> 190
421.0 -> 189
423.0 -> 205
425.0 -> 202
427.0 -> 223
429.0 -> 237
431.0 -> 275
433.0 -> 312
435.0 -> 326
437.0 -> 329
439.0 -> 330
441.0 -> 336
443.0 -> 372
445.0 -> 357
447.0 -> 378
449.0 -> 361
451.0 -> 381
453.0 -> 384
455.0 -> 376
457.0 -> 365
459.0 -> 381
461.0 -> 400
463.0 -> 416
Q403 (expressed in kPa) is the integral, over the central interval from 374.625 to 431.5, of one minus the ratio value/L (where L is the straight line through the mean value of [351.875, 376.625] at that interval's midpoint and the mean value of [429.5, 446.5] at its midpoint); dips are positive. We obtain 7.2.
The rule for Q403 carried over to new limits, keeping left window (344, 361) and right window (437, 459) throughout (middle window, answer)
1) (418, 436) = 6.8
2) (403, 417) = 3.9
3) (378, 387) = -0.7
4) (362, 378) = -1.2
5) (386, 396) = -0.8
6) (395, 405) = 0.7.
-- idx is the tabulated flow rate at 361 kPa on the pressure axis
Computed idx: 453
